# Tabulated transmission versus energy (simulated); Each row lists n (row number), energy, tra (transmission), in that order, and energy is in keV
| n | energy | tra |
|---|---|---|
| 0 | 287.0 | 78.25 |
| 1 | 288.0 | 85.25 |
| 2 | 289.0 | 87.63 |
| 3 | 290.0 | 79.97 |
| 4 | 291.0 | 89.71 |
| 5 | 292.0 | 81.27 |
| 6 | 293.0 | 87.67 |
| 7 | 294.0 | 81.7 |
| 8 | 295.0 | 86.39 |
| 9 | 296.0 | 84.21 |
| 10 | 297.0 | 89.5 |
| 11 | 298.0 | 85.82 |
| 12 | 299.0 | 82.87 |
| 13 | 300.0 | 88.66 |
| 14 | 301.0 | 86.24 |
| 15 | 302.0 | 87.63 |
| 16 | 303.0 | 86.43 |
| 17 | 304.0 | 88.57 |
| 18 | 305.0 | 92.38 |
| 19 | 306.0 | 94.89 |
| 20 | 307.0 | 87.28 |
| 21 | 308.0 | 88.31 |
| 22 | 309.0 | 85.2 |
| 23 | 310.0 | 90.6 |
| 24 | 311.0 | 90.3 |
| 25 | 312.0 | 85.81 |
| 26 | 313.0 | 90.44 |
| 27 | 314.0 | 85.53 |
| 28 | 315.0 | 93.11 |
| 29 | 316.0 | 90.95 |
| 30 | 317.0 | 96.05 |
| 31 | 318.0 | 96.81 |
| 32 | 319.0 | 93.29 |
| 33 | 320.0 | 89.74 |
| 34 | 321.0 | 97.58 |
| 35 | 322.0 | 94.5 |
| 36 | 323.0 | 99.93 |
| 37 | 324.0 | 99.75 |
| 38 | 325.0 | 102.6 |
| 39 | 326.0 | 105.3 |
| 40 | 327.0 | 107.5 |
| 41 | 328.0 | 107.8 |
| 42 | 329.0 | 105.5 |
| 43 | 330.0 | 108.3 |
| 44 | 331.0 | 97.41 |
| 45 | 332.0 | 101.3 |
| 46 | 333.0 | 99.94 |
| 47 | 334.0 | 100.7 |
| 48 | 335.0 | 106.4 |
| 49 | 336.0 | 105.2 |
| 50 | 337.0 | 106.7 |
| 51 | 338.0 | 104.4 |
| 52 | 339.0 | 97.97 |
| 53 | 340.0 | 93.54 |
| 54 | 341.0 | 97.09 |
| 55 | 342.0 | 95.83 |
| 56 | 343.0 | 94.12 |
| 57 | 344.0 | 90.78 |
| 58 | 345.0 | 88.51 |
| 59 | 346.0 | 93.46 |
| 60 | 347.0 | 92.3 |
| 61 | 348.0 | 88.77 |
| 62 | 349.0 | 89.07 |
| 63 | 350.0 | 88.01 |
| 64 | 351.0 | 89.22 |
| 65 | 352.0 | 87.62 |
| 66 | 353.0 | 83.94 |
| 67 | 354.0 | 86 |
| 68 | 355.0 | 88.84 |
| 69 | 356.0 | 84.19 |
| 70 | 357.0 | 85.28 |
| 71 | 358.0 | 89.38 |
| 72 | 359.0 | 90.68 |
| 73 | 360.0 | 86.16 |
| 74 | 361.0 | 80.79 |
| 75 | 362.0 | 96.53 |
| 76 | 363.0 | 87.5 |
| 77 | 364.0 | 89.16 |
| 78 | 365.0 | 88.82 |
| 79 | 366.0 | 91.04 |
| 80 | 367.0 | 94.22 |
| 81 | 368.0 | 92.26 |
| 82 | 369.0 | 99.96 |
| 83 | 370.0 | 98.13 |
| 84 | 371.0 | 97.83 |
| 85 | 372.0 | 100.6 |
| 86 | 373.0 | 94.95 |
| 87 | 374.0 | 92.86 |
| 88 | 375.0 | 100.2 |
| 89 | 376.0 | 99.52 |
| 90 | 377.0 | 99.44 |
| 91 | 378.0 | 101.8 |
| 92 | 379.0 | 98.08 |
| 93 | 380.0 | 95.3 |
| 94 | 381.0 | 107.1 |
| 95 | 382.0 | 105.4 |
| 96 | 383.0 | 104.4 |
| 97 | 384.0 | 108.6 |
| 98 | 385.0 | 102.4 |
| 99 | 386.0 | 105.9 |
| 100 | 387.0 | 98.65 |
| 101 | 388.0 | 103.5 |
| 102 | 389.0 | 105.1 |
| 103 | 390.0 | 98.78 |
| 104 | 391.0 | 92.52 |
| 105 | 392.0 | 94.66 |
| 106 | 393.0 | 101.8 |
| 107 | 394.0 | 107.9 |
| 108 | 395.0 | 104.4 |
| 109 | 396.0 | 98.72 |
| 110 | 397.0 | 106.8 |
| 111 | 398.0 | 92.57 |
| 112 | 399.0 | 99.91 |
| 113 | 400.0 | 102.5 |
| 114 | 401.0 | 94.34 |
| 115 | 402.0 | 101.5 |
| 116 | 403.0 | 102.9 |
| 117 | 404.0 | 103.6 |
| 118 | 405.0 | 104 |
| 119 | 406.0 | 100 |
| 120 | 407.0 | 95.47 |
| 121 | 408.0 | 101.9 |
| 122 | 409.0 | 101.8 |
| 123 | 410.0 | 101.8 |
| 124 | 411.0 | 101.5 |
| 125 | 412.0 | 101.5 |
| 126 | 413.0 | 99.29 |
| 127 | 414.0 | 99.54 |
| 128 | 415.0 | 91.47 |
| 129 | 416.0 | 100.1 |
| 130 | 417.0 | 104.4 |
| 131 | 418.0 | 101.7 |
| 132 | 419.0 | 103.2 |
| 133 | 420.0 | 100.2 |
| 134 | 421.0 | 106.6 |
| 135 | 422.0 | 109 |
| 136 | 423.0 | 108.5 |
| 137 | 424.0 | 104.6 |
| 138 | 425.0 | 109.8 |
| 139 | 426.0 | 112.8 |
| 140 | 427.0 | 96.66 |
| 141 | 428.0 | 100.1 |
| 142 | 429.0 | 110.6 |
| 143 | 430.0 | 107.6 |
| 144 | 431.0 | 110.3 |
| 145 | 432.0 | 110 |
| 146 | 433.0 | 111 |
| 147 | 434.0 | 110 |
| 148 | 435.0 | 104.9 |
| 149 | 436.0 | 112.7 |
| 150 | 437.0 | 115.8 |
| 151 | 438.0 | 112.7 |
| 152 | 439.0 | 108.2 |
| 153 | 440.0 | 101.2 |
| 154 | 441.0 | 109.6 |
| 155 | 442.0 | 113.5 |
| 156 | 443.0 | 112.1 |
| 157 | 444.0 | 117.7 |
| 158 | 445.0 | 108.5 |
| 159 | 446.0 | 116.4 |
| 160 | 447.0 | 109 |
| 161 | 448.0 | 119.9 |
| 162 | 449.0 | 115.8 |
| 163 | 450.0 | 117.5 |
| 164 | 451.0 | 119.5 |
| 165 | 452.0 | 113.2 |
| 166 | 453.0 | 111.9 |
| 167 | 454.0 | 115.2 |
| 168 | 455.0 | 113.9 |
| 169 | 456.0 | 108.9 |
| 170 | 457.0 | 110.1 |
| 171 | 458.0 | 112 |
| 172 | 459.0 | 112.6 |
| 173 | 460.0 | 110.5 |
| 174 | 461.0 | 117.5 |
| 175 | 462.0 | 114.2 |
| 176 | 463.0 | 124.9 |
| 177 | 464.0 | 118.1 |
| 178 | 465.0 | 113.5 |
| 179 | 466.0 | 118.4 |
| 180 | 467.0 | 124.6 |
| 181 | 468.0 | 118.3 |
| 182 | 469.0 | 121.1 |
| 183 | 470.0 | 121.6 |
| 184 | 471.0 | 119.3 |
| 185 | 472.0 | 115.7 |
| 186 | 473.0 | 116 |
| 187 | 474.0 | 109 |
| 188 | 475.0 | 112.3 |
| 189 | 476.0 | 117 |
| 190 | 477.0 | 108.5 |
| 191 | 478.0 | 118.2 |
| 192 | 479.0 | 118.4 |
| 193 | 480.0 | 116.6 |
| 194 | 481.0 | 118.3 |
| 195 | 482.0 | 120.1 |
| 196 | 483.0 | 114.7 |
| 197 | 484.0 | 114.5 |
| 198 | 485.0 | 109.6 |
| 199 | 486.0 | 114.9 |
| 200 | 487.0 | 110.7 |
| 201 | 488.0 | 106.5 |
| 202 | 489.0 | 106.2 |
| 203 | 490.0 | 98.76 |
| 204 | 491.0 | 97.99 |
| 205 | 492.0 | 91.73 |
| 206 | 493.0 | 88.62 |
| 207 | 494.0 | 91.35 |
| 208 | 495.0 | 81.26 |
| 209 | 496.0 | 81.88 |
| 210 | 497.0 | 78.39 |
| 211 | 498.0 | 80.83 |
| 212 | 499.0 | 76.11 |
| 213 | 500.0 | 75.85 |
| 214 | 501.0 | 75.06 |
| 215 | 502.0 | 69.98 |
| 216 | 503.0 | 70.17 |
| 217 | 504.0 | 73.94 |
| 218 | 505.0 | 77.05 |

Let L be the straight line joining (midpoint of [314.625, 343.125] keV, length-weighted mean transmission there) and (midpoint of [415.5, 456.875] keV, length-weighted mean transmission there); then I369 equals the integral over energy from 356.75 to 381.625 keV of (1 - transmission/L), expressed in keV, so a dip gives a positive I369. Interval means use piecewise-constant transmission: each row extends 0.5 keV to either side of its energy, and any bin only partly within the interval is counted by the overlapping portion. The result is 2.2 keV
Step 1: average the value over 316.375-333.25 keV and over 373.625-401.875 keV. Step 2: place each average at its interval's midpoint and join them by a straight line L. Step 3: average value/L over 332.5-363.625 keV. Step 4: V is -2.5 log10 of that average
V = 0.09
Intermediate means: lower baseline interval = 100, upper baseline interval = 101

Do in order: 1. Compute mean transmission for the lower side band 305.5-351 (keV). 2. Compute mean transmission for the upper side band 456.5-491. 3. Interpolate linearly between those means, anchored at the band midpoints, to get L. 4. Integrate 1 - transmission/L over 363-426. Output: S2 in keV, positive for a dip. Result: 2.4 keV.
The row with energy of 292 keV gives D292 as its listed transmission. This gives 81.27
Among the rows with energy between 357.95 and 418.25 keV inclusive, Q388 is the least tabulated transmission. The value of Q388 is 80.79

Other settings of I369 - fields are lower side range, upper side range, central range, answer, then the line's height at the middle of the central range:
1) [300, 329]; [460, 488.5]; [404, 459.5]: 1.19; 110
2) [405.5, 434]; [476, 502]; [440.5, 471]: -4.16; 102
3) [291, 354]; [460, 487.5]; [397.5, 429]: 1.56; 107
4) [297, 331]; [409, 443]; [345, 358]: 1.26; 97.6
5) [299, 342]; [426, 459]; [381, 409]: 0.97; 105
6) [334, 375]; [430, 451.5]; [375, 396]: -0.39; 99.8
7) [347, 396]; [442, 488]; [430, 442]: -0.08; 109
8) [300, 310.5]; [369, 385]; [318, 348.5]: -1.84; 93.3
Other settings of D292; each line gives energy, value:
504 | 73.94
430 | 107.6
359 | 90.68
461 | 117.5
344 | 90.78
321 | 97.58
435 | 104.9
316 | 90.95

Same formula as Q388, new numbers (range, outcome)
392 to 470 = 91.47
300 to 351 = 85.2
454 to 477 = 108.5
